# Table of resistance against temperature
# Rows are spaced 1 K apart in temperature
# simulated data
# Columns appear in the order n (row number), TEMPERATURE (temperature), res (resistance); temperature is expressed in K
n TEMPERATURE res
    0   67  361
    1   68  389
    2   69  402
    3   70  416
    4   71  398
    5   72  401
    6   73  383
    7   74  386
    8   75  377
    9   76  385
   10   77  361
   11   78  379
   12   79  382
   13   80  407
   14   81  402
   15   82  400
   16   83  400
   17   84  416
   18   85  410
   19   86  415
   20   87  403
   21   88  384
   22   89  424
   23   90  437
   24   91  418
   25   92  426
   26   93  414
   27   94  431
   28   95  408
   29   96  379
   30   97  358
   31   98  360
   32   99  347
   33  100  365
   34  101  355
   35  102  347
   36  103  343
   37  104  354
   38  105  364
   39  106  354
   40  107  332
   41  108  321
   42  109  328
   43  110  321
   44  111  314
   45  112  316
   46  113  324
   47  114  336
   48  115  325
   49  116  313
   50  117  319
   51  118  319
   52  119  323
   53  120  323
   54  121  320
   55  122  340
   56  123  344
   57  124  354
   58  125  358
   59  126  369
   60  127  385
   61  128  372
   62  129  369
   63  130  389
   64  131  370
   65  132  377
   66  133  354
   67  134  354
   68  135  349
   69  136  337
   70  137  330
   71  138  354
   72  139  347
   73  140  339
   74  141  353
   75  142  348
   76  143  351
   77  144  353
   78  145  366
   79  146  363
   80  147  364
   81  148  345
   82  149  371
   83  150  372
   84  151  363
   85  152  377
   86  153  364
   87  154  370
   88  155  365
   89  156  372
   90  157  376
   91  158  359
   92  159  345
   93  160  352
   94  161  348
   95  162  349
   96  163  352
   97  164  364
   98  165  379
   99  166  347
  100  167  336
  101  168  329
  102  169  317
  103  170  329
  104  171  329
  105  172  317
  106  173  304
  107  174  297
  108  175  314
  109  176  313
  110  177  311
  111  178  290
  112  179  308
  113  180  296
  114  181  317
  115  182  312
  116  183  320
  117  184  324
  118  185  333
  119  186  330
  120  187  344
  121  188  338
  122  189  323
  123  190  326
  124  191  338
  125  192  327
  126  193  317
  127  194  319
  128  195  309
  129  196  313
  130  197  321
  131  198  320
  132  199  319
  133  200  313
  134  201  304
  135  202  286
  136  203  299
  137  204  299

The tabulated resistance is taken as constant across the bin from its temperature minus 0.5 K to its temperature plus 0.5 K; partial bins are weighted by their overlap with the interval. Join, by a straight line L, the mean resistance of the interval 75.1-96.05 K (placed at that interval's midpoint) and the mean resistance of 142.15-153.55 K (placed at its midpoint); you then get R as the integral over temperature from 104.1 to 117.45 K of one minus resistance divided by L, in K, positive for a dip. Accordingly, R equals 2.0 K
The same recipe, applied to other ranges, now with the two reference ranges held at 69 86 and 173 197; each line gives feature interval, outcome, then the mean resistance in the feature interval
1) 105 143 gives 1.90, 343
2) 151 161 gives -0.73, 364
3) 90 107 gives 0.14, 377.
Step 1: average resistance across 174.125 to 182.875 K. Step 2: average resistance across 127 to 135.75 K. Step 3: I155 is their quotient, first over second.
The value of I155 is 0.84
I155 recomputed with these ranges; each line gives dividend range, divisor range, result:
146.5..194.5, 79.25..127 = 0.93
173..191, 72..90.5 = 0.80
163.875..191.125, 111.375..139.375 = 0.94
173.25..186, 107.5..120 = 0.97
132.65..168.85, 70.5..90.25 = 0.89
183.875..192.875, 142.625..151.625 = 0.92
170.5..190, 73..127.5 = 0.87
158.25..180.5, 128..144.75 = 0.93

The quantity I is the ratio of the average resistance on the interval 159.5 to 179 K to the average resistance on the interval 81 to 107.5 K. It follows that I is 0.9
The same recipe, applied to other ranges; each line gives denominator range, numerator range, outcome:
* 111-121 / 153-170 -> 1.10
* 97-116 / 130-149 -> 1.05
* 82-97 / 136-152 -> 0.87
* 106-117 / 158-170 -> 1.07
